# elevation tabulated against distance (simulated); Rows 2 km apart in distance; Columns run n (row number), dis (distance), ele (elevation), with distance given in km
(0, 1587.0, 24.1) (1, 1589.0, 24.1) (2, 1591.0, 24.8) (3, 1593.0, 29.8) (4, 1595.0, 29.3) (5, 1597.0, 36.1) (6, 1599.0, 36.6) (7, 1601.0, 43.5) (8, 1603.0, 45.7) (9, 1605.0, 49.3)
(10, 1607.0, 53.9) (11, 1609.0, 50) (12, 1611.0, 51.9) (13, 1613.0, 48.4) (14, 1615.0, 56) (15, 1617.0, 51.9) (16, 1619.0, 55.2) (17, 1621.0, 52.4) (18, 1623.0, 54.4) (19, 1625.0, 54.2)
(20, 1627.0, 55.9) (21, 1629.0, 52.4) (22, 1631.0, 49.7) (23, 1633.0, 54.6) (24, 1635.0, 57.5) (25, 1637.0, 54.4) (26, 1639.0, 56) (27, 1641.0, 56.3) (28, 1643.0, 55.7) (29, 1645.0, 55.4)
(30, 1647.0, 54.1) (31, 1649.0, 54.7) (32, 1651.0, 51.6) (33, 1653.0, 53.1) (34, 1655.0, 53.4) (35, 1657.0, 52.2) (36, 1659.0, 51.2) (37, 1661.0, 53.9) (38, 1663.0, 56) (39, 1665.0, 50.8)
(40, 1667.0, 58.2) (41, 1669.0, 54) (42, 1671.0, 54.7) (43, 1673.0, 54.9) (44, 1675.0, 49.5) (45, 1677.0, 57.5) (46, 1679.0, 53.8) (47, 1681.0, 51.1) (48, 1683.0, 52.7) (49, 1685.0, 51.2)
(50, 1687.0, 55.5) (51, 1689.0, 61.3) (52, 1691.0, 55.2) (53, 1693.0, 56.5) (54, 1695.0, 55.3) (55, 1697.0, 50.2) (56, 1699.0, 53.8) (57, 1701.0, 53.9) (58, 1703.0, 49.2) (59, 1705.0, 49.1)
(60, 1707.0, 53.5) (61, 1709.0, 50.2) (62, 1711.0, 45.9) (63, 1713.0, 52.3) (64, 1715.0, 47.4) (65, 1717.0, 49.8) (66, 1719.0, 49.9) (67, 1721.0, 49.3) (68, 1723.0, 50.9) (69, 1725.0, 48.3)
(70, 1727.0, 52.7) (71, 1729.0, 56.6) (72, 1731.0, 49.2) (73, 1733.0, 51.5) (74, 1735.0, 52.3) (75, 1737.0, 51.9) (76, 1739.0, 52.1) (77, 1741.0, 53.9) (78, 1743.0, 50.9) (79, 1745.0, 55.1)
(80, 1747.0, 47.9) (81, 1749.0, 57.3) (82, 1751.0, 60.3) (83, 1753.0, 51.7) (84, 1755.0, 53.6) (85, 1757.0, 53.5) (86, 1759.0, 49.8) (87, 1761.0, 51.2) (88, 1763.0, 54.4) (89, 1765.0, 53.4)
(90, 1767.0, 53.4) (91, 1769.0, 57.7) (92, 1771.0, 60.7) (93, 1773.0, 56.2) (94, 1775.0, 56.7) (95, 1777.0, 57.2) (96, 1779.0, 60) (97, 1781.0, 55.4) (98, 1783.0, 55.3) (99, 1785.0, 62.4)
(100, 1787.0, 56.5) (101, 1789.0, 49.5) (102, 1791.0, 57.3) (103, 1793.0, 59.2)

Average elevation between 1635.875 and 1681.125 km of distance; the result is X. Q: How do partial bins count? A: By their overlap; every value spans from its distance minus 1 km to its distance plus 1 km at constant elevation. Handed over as 54.1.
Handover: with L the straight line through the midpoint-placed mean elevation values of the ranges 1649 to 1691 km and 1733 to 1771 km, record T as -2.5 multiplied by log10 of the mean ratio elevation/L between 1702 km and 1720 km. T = 0.08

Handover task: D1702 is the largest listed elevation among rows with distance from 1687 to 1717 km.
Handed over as 61.3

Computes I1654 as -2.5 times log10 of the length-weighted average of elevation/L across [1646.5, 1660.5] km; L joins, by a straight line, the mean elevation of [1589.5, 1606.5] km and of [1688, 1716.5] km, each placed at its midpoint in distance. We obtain -0.17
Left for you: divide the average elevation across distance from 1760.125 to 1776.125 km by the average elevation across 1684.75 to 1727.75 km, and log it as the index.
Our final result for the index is 1.1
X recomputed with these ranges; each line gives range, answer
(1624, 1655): 54.3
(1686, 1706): 54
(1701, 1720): 49.9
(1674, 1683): 52.9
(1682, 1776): 52.9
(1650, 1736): 52.5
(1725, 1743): 52.2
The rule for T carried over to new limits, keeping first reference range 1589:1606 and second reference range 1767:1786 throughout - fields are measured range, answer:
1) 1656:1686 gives -0.19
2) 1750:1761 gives 0.03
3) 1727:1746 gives 0.01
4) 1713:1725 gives 0.03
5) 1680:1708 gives -0.12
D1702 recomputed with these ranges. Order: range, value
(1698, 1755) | 60.3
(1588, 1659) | 57.5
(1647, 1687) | 58.2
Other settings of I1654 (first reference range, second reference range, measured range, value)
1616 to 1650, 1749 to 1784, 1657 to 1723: 0.04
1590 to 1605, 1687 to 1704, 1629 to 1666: -0.19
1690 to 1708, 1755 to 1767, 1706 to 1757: 0.02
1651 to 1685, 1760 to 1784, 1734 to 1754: 0.04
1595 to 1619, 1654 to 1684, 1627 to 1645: -0.09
